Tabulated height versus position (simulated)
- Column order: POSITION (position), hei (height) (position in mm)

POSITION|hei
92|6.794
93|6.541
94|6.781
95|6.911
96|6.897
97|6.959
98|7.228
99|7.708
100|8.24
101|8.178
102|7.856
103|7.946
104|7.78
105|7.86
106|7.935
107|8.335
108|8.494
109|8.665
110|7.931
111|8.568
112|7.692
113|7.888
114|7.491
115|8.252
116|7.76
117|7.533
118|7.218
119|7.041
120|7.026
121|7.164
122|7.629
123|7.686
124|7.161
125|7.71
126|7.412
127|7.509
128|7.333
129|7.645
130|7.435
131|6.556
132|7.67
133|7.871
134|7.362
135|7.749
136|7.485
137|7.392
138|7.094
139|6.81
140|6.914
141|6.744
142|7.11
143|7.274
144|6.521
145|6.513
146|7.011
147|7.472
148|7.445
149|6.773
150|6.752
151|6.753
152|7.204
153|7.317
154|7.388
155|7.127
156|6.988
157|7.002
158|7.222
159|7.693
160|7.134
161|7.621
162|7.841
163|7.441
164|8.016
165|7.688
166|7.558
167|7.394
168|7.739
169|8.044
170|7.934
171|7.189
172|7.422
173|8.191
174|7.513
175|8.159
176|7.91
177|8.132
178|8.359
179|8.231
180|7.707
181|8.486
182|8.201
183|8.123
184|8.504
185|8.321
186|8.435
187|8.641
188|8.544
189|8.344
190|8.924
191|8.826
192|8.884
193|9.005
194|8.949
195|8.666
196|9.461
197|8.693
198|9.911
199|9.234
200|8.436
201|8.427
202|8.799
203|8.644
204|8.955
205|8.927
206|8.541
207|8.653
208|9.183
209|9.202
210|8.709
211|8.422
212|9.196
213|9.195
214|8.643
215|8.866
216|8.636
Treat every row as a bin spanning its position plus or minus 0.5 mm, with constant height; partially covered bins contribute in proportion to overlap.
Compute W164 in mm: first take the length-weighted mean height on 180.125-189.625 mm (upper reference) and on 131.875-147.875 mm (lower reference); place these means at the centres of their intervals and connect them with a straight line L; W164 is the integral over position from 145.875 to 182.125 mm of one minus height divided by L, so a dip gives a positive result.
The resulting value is 1.20 mm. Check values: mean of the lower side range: 7.18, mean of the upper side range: 8.38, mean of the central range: 7.57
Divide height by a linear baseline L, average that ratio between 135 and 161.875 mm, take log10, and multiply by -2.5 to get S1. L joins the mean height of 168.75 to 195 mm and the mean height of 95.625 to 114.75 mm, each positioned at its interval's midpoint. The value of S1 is 0.14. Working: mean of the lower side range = 7.89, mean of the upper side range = 8.28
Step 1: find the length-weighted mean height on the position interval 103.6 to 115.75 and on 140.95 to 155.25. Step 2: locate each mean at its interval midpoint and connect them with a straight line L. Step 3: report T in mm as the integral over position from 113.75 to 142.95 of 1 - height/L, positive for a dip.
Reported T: 0.8 mm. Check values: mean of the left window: 8.07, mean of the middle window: 7.37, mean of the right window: 7.03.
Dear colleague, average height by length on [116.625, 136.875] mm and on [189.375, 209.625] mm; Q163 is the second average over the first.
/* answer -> 1.20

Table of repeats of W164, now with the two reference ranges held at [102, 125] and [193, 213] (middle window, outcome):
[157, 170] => 1.2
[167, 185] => 1.2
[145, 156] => 1.5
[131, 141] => 0.9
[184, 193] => 0.1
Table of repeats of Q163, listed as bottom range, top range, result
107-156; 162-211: 1.14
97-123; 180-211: 1.12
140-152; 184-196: 1.25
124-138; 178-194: 1.14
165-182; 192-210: 1.13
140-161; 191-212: 1.26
